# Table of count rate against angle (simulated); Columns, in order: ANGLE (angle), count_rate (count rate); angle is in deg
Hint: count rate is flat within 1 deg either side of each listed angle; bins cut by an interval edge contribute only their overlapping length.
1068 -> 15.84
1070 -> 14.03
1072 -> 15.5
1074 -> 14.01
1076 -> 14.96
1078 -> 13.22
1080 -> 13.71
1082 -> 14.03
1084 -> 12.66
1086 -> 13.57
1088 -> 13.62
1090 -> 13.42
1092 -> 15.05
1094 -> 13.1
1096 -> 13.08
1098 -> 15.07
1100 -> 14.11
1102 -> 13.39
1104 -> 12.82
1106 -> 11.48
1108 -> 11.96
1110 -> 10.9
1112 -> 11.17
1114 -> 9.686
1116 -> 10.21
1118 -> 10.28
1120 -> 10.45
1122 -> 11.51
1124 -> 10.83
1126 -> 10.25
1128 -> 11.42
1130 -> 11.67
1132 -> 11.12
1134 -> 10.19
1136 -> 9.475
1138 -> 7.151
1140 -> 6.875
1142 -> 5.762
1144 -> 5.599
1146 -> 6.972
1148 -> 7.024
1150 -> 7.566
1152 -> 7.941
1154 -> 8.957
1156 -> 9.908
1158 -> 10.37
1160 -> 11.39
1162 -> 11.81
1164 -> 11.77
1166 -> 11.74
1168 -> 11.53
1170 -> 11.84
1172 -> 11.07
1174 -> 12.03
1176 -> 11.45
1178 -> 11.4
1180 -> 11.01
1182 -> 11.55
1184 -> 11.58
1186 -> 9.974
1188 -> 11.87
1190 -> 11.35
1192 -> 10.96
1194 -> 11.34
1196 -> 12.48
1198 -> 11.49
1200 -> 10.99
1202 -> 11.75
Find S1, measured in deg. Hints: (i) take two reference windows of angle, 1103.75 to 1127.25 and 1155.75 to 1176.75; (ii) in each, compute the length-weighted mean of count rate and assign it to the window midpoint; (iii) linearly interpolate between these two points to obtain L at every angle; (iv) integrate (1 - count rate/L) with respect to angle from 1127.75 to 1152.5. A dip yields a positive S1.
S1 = 6.34 deg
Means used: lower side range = 10.9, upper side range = 11.4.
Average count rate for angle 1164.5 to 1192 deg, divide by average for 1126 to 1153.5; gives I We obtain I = 1.4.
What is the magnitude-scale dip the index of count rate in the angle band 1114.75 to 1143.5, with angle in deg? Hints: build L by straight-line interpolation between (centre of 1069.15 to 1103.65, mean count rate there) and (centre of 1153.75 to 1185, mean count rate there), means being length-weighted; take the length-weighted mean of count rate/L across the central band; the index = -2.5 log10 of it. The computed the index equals 0.28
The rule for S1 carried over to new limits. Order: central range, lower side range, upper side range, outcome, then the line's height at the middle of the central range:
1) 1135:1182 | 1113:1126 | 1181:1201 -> 5.8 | 11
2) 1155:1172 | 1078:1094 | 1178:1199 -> 0.9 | 11.9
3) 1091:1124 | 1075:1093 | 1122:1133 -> 0.7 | 12.3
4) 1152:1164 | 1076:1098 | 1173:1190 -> 1.6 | 11.9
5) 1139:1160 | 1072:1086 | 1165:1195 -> 7.3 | 12.1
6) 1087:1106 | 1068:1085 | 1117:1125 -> -1.5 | 12.6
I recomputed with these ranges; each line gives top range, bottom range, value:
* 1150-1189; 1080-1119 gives 0.86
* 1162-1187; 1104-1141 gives 1.10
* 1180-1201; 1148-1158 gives 1.32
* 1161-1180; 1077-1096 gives 0.85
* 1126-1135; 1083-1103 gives 0.80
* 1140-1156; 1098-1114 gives 0.59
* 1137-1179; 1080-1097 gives 0.70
